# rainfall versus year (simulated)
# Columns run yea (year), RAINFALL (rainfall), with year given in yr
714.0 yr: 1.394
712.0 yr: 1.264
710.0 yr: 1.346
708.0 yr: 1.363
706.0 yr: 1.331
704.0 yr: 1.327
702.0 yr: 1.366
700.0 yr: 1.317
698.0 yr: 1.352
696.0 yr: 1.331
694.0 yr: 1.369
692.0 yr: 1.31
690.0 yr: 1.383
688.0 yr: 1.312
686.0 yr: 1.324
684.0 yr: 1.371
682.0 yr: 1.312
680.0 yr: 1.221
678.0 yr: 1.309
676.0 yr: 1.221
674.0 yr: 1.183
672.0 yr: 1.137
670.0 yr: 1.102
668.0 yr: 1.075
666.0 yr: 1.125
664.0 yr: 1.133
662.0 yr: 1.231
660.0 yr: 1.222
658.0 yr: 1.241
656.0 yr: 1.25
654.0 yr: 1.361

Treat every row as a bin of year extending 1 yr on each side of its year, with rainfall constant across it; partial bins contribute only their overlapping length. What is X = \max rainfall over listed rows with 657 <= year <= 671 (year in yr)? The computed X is 1.241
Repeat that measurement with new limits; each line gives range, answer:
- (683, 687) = 1.371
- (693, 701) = 1.369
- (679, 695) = 1.383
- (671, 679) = 1.309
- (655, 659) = 1.25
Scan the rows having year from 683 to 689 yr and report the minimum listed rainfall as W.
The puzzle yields 1.312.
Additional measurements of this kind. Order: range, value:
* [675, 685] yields 1.221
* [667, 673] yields 1.075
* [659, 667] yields 1.125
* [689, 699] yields 1.31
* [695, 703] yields 1.317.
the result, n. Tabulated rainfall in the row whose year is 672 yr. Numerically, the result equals 1.137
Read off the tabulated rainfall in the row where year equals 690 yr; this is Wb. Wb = 1.383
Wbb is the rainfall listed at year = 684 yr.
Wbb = 1.371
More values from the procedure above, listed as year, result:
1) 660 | 1.222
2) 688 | 1.312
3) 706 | 1.331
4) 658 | 1.241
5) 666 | 1.125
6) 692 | 1.31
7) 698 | 1.352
